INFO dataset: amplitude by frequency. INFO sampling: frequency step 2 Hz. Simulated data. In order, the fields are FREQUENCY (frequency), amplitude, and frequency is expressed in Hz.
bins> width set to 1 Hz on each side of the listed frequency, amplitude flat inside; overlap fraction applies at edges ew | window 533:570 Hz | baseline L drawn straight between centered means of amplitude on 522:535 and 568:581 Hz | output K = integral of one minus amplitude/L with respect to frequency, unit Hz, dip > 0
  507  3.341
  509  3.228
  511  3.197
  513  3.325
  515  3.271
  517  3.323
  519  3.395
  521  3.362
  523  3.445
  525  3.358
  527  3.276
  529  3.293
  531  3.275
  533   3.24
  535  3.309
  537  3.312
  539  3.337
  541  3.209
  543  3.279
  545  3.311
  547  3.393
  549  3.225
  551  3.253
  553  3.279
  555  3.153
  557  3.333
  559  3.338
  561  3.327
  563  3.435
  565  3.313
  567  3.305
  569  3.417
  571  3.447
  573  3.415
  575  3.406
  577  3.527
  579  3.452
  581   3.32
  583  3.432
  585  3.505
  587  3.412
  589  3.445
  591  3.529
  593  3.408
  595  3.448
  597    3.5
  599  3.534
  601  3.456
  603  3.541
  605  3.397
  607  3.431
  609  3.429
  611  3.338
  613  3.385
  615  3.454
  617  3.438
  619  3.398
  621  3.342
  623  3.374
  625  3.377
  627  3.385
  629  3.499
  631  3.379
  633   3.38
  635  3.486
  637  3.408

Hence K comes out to 0.8 Hz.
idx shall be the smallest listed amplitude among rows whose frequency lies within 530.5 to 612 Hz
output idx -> 3.153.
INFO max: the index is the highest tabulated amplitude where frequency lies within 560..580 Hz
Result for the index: 3.527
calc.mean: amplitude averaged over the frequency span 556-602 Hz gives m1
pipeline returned 3.42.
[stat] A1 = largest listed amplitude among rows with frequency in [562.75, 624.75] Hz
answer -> 3.541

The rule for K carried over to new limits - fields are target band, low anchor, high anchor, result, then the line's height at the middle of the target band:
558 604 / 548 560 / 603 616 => -1.3 Hz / 3.34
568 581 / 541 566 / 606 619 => -0.4 Hz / 3.34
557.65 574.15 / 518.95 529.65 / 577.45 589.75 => 0.2 Hz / 3.41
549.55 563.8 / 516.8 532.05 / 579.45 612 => 0.4 Hz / 3.39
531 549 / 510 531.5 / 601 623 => 0.3 Hz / 3.34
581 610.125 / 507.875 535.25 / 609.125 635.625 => -0.7 Hz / 3.38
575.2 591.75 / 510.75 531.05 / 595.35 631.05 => -0.3 Hz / 3.39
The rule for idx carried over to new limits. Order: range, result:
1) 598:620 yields 3.338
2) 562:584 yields 3.305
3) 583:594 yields 3.408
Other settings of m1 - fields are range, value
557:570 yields 3.35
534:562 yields 3.29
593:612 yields 3.45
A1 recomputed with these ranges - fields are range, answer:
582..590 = 3.505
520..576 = 3.447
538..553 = 3.393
